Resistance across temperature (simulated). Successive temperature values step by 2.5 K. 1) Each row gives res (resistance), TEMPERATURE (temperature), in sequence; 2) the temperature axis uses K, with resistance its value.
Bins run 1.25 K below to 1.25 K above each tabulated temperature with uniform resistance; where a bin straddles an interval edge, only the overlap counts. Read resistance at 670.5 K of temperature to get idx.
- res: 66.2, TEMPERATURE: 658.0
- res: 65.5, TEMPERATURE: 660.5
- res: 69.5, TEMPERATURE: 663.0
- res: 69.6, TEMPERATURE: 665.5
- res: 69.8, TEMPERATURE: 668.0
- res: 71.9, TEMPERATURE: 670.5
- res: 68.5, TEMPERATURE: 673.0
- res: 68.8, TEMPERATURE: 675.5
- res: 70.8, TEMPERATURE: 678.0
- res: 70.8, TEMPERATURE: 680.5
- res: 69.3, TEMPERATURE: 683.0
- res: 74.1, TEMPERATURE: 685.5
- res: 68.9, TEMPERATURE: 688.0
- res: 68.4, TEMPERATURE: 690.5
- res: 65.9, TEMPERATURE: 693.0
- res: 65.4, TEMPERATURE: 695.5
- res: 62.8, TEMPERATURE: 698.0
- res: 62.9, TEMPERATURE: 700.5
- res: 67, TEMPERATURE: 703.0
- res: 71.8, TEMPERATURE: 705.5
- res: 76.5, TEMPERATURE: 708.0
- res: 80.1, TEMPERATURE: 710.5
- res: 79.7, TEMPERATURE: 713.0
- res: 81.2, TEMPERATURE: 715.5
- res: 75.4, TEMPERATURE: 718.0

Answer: 71.9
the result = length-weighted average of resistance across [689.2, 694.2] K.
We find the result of 67.2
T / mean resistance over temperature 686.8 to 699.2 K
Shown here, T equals 66.3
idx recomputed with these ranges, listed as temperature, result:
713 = 79.7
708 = 76.5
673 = 68.5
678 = 70.8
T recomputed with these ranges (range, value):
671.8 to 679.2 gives 69.4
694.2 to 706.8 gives 66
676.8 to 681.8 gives 70.8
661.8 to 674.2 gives 69.9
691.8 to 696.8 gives 65.6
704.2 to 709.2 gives 74.1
